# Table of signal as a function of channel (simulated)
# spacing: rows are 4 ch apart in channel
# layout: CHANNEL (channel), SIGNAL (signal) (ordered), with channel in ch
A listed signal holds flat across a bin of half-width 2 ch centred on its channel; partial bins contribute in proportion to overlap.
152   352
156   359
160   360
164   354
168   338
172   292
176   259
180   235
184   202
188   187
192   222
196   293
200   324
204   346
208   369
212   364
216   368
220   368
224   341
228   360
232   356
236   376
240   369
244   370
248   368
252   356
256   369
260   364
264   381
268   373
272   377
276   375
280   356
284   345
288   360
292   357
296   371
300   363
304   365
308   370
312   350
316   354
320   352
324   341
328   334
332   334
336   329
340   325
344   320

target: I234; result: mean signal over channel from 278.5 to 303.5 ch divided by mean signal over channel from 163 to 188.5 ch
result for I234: 1.3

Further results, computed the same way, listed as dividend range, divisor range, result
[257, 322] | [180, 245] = 1.13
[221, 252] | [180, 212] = 1.29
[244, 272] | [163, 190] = 1.40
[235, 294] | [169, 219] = 1.26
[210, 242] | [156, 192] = 1.30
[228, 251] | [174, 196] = 1.61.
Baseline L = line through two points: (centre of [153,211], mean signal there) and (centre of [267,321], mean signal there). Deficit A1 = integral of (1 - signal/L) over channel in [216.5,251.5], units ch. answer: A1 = -3.8 ch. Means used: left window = 298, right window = 362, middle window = 363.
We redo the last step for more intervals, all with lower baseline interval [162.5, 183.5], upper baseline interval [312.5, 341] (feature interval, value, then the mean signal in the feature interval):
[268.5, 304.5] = -4.2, 364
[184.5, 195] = 2.9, 213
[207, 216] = -2.0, 367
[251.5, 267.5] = -2.6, 369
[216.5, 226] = -1.7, 357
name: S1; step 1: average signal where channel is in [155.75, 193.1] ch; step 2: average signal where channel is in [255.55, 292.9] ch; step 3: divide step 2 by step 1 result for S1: 1.3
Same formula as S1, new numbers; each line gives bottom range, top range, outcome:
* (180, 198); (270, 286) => 1.60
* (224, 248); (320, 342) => 0.92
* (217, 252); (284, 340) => 0.97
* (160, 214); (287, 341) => 1.19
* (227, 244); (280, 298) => 0.98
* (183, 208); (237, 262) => 1.34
